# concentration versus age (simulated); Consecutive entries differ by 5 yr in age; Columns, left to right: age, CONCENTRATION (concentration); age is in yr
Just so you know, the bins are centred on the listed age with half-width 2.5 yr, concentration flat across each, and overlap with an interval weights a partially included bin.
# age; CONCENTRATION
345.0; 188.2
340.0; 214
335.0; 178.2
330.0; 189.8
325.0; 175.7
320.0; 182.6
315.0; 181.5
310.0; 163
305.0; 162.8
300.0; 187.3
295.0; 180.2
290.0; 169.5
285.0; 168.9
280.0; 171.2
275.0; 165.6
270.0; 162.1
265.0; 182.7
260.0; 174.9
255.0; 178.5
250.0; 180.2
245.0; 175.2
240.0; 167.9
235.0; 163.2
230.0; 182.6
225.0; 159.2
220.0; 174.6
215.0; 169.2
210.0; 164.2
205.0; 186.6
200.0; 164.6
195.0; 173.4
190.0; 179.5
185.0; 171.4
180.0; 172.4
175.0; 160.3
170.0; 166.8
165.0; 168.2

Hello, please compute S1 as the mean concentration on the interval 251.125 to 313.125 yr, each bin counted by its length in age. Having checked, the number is 172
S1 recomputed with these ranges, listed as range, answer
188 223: 173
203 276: 172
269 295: 169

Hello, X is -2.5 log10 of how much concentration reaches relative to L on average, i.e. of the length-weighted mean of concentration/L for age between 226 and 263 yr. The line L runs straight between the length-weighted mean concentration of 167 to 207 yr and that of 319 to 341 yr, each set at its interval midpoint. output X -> 0.02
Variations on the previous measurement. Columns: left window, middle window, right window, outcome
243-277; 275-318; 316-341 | 0.05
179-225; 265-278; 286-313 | 0.03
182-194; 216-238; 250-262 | 0.04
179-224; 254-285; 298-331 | 0.02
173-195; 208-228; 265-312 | 0.03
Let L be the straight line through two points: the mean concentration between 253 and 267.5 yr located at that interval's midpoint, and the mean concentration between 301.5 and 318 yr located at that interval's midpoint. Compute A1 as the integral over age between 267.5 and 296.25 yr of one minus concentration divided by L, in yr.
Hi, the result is 1.0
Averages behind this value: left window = 179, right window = 171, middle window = 169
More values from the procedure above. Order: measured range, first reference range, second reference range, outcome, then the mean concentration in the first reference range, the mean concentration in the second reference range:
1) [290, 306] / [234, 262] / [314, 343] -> 0.5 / 174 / 187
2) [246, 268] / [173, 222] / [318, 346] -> 0.1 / 172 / 188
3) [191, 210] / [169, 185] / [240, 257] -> -0.4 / 167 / 176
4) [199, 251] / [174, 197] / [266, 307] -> 0.1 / 172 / 171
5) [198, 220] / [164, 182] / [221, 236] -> -0.4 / 167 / 169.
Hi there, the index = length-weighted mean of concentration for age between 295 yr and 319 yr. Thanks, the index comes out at 175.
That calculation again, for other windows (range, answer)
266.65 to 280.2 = 166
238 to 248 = 172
